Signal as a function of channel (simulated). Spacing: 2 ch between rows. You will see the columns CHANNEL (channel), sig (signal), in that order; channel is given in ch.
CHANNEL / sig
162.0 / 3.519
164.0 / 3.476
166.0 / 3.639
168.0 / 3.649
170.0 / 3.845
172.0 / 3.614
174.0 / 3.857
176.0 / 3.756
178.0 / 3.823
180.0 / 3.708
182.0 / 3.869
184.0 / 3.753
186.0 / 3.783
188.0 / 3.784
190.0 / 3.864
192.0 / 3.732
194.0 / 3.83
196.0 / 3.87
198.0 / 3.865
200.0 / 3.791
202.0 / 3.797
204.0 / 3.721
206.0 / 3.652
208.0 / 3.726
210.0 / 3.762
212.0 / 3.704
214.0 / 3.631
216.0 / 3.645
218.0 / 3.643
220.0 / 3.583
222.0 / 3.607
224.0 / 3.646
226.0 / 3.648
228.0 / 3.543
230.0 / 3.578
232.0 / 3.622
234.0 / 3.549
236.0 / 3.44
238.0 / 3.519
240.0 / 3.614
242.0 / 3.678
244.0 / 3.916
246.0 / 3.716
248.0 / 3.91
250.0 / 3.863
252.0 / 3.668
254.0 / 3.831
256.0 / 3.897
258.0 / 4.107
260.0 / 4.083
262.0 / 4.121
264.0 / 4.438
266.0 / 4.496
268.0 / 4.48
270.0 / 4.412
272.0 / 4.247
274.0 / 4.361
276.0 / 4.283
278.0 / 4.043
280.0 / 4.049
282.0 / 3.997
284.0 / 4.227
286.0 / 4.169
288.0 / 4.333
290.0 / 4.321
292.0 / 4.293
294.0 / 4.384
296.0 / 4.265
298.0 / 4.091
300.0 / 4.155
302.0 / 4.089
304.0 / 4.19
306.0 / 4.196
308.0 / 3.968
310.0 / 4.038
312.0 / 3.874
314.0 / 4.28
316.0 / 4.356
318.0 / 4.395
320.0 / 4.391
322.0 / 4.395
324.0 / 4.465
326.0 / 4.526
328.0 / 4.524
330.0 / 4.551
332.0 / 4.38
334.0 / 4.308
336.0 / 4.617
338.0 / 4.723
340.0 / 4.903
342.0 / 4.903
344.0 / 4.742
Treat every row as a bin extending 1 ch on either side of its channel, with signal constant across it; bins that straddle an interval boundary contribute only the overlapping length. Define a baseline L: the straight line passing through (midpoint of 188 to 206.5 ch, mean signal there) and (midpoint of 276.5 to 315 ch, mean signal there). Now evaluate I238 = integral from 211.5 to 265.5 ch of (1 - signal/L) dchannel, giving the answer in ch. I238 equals 2.6 ch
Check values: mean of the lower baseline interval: 3.79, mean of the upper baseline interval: 4.16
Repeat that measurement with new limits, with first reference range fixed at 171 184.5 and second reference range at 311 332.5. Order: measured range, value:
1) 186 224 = 1.47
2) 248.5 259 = 0.55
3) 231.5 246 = 1.44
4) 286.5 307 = 0.19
